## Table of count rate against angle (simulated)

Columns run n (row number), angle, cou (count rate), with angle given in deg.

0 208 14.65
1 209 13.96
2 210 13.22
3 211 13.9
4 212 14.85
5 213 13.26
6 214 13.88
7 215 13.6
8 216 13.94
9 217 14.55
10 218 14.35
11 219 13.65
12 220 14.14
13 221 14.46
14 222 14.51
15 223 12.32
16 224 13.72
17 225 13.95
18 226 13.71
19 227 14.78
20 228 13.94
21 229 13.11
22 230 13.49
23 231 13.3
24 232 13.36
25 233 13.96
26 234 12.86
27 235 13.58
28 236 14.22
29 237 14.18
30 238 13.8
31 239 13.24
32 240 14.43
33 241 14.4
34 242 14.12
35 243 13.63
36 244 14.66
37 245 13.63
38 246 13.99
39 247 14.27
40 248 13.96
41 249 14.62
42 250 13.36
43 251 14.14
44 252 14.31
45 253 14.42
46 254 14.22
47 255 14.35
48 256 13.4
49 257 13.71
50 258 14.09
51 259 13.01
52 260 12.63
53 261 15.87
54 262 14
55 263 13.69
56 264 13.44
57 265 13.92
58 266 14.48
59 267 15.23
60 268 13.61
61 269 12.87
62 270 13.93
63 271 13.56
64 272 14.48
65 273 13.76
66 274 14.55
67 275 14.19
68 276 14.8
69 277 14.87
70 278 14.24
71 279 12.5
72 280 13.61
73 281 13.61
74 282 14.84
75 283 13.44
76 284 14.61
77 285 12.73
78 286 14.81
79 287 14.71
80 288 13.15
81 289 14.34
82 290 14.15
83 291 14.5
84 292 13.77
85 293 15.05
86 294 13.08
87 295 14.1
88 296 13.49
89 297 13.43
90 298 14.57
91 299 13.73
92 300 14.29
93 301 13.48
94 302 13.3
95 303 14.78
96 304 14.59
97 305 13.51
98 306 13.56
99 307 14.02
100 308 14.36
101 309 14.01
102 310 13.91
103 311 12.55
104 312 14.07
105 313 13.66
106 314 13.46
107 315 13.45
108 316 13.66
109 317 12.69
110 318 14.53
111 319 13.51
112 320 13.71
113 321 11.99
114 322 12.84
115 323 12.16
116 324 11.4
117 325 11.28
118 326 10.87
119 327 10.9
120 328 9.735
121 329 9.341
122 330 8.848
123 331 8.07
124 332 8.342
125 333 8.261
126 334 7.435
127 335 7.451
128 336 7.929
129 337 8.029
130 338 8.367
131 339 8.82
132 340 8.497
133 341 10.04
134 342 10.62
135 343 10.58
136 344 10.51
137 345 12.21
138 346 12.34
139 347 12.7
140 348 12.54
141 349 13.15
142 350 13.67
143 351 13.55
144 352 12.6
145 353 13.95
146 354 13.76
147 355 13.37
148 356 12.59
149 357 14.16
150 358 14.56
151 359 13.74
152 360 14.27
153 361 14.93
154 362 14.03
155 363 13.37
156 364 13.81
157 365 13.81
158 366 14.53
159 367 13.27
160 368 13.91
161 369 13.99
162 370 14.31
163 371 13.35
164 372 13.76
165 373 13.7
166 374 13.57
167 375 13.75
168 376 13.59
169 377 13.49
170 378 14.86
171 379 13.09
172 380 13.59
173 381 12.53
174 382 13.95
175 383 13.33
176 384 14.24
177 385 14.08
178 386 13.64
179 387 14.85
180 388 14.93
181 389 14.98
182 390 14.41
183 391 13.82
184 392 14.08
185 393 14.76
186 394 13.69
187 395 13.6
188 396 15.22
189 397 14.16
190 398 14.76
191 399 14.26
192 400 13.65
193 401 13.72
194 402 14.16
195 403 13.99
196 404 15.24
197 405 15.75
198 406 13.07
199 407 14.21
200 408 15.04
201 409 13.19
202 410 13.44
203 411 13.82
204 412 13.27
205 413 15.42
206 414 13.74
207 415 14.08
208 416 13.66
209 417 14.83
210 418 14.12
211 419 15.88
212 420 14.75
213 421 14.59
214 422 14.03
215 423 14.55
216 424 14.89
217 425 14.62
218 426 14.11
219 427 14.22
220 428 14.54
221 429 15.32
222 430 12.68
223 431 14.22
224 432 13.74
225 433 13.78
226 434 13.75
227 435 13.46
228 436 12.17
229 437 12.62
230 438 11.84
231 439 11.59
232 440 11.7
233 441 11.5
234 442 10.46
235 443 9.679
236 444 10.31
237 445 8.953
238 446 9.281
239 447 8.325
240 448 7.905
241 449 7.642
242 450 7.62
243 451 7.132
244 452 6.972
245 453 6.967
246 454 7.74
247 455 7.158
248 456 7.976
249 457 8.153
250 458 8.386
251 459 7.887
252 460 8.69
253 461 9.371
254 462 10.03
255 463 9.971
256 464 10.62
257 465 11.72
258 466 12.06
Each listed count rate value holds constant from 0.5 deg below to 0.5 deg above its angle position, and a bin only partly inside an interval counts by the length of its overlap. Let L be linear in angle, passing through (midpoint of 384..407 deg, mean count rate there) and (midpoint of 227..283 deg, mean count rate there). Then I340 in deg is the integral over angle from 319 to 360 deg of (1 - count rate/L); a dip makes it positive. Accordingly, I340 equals 8.6 deg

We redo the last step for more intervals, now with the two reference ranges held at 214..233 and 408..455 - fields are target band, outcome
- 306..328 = 0.3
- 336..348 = 2.5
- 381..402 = -2.7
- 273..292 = -1.0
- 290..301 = -0.6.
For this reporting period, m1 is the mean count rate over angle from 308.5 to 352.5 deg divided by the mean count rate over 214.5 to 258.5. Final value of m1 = 0.81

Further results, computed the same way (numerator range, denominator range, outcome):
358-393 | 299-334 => 1.13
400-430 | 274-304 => 1.02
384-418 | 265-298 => 1.01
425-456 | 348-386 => 0.80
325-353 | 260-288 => 0.73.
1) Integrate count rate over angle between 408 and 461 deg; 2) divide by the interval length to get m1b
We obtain 11.8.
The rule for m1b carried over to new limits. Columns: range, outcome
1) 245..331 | 13.6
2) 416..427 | 14.6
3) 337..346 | 9.98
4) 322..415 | 12.8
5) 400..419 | 14.2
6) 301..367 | 12.2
